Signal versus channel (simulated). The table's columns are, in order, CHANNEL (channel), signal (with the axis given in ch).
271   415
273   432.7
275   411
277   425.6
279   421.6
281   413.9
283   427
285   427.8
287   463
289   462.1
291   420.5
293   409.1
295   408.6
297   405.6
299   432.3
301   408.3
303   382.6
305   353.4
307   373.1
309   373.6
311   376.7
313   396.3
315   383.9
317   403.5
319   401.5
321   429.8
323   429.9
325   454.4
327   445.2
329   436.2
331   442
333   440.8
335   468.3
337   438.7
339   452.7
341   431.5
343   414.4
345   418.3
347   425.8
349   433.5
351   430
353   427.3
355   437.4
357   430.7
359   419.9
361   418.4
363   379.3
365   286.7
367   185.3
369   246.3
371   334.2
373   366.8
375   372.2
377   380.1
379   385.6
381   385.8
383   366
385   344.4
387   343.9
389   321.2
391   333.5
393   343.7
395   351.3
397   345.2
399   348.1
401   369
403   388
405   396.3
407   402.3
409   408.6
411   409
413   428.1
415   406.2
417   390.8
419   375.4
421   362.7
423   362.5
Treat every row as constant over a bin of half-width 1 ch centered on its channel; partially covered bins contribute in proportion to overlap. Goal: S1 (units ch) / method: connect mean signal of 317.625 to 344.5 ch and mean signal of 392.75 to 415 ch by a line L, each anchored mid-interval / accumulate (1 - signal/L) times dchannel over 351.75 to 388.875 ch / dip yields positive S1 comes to 4.3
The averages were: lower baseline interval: 437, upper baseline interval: 383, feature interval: 361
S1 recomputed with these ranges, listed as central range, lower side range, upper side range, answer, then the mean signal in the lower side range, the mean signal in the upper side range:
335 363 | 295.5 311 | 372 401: -4.3 ch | 390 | 357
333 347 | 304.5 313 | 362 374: -4.3 ch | 373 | 300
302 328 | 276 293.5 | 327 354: 2.0 ch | 431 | 436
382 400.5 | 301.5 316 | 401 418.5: 2.4 ch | 378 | 401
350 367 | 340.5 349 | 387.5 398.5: 0.4 ch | 423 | 340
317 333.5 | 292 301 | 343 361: -0.5 ch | 413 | 427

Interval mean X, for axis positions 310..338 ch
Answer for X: 425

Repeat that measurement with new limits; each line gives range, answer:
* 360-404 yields 345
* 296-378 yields 399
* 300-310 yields 378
